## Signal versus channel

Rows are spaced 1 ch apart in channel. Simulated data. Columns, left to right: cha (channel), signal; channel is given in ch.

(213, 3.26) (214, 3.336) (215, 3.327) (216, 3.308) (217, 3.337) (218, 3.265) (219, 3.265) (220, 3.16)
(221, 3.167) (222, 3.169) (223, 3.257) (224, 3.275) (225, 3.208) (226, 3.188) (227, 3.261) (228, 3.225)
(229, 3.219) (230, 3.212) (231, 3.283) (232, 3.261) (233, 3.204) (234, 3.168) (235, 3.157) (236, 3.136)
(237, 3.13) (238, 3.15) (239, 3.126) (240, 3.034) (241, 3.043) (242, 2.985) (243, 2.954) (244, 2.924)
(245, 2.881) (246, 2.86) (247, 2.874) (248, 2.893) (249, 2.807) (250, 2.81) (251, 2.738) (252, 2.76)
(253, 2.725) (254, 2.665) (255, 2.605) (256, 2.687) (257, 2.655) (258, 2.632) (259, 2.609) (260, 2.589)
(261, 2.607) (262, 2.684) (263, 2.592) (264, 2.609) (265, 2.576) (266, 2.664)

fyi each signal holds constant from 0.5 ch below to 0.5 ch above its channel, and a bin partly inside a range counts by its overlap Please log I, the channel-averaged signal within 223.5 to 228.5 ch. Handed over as 3.23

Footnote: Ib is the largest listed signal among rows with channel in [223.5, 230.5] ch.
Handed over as 3.275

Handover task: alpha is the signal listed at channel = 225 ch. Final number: 3.208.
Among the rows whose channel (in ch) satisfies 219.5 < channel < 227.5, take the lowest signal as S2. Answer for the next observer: 3.16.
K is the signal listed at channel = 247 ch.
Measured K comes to 2.874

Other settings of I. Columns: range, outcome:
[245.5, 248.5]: 2.88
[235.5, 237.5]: 3.13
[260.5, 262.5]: 2.65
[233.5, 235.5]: 3.16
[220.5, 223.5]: 3.2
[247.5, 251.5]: 2.81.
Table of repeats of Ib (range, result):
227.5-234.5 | 3.283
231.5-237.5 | 3.261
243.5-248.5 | 2.924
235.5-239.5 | 3.15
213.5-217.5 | 3.337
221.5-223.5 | 3.257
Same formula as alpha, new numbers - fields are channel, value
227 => 3.261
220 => 3.16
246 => 2.86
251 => 2.738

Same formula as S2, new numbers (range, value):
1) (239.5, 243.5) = 2.954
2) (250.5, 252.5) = 2.738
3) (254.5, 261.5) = 2.589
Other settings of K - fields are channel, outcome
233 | 3.204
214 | 3.336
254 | 2.665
